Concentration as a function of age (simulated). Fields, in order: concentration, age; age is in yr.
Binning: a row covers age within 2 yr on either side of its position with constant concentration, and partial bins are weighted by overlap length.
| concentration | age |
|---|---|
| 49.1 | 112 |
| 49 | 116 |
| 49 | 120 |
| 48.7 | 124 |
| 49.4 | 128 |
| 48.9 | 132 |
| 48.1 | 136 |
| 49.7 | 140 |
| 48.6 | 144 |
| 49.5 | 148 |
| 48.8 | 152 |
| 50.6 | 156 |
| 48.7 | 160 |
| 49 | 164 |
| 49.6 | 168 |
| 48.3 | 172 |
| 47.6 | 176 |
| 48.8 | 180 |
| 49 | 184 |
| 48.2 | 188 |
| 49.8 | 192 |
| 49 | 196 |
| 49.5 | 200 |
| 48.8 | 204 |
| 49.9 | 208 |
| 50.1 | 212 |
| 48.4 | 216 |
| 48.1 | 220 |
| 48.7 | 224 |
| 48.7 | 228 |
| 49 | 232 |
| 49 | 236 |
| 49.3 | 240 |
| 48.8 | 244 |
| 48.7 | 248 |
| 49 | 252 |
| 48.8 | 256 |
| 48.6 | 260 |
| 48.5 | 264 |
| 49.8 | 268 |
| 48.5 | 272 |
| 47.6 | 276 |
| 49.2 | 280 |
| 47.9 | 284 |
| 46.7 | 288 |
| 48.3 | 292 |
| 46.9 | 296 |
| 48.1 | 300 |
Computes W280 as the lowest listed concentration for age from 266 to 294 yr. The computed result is 46.7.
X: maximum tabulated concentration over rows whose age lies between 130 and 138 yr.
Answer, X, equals 48.9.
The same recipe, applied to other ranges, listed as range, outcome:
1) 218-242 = 49.3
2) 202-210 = 49.9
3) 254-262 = 48.8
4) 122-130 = 49.4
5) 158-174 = 49.6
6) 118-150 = 49.7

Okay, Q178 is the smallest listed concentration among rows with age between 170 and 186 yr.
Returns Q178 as 47.6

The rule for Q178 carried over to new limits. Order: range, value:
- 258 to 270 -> 48.5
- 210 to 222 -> 48.1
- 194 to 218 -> 48.4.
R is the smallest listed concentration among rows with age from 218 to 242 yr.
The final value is 48.1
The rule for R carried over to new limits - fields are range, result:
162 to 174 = 48.3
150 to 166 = 48.7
